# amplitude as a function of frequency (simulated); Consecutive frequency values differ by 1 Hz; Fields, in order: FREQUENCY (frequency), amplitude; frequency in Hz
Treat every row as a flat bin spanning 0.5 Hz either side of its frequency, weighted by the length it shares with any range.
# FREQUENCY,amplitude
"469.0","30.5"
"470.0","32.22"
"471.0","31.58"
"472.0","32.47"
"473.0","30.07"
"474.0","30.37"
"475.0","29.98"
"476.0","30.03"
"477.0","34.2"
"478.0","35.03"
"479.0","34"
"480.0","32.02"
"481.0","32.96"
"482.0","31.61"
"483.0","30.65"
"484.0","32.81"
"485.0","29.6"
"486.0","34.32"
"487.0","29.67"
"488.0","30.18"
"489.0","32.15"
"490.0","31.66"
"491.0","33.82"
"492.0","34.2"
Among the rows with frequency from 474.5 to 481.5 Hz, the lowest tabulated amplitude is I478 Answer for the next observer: 29.98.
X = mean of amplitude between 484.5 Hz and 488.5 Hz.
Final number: 30.9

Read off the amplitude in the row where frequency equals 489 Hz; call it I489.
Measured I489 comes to 32.15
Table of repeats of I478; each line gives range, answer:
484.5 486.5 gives 29.6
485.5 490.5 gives 29.67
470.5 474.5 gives 30.07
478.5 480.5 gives 32.02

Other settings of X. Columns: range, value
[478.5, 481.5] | 33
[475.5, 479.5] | 33.3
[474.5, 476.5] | 30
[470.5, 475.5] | 30.9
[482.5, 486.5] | 31.8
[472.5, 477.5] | 30.9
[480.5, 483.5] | 31.7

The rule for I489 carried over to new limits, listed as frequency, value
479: 34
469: 30.5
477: 34.2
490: 31.66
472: 32.47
